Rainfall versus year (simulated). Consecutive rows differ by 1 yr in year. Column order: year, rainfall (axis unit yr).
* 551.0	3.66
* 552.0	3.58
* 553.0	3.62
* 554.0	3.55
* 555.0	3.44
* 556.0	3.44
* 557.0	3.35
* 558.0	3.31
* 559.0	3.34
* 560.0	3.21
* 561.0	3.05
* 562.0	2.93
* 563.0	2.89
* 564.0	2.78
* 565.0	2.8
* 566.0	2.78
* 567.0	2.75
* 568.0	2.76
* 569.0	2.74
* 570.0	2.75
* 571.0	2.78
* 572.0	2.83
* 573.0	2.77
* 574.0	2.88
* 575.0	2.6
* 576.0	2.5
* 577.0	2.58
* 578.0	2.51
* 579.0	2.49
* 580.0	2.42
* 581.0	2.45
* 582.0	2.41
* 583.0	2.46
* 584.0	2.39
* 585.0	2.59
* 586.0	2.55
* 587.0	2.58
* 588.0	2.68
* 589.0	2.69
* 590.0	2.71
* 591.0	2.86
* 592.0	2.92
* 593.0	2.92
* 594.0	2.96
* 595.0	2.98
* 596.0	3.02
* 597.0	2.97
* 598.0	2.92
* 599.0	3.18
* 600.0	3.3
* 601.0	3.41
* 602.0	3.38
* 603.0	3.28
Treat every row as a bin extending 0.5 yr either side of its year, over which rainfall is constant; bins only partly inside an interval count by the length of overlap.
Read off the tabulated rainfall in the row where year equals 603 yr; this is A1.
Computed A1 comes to 3.28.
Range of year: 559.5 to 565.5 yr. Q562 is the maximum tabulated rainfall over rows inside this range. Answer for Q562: 3.21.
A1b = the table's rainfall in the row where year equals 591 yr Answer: 2.86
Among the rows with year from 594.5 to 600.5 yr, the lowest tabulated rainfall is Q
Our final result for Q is 2.92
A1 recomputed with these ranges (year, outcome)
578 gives 2.51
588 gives 2.68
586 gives 2.55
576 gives 2.5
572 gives 2.83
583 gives 2.46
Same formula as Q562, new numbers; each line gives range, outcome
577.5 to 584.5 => 2.51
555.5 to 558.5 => 3.44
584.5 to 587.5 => 2.59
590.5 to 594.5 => 2.96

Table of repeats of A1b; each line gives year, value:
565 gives 2.8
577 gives 2.58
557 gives 3.35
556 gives 3.44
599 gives 3.18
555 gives 3.44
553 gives 3.62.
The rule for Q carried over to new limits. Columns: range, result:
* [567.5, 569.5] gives 2.74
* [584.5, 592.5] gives 2.55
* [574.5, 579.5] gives 2.49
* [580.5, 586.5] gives 2.39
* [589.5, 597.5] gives 2.71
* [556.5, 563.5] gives 2.89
